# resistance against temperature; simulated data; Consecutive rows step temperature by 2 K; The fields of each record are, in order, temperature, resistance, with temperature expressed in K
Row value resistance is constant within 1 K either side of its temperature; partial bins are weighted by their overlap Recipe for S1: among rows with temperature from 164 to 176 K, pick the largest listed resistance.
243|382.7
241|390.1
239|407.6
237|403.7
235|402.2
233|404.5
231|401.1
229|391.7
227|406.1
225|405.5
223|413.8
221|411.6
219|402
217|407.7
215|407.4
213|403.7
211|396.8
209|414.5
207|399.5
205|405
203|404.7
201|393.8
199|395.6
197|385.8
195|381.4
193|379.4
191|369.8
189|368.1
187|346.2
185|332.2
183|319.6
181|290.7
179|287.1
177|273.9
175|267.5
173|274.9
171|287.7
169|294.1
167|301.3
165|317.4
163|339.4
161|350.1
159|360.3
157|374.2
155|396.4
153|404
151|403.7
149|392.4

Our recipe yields 317.4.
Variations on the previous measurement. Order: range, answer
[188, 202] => 395.6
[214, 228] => 413.8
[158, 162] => 360.3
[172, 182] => 290.7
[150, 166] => 404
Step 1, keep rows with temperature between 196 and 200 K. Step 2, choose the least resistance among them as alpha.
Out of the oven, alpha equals 385.8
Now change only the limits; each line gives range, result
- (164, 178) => 267.5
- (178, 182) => 287.1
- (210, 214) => 396.8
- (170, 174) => 274.9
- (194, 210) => 381.4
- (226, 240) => 391.7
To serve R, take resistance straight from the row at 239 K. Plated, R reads 407.6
